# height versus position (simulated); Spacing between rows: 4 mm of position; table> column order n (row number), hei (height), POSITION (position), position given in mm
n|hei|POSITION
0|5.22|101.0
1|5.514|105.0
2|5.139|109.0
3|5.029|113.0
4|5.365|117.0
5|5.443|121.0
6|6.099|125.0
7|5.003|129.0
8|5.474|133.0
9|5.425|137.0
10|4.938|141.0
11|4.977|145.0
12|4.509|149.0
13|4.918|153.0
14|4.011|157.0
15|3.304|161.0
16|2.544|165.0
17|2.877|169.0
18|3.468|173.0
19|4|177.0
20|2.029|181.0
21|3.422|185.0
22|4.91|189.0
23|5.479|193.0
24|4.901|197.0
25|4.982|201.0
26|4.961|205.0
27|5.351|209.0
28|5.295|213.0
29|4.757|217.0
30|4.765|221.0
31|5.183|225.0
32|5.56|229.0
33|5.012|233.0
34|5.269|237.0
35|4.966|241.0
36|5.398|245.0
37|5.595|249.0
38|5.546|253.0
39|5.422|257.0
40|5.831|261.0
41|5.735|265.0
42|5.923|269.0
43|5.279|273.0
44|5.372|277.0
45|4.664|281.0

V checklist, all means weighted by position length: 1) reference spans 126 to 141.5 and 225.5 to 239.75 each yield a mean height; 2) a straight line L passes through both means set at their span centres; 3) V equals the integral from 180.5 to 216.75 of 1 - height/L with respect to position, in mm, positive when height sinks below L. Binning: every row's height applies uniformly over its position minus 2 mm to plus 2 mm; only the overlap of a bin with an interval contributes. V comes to 3.86 mm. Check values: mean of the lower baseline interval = 5.29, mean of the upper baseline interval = 5.25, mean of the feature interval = 4.71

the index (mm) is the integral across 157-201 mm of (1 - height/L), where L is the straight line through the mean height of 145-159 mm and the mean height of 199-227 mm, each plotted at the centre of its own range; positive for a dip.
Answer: 9.36 mm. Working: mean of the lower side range 4.55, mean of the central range 3.77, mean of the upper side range 5.04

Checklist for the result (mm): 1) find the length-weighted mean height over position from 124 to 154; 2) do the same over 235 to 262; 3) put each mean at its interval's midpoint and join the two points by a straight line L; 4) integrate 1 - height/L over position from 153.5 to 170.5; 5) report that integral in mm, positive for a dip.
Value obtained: 6.1 mm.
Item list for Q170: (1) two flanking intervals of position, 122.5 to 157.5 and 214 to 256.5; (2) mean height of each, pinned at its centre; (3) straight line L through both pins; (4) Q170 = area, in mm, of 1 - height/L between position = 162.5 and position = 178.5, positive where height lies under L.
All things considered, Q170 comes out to 6.02 mm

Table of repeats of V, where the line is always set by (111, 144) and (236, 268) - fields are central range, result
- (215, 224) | 1.1 mm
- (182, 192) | 2.5 mm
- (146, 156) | 1.3 mm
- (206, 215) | 0.3 mm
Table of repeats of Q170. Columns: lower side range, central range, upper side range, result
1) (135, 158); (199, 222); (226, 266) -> 0.8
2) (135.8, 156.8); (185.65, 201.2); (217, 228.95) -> 0.1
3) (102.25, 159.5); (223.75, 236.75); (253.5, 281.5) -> 0.3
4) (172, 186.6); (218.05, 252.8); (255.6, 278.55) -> -3.6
